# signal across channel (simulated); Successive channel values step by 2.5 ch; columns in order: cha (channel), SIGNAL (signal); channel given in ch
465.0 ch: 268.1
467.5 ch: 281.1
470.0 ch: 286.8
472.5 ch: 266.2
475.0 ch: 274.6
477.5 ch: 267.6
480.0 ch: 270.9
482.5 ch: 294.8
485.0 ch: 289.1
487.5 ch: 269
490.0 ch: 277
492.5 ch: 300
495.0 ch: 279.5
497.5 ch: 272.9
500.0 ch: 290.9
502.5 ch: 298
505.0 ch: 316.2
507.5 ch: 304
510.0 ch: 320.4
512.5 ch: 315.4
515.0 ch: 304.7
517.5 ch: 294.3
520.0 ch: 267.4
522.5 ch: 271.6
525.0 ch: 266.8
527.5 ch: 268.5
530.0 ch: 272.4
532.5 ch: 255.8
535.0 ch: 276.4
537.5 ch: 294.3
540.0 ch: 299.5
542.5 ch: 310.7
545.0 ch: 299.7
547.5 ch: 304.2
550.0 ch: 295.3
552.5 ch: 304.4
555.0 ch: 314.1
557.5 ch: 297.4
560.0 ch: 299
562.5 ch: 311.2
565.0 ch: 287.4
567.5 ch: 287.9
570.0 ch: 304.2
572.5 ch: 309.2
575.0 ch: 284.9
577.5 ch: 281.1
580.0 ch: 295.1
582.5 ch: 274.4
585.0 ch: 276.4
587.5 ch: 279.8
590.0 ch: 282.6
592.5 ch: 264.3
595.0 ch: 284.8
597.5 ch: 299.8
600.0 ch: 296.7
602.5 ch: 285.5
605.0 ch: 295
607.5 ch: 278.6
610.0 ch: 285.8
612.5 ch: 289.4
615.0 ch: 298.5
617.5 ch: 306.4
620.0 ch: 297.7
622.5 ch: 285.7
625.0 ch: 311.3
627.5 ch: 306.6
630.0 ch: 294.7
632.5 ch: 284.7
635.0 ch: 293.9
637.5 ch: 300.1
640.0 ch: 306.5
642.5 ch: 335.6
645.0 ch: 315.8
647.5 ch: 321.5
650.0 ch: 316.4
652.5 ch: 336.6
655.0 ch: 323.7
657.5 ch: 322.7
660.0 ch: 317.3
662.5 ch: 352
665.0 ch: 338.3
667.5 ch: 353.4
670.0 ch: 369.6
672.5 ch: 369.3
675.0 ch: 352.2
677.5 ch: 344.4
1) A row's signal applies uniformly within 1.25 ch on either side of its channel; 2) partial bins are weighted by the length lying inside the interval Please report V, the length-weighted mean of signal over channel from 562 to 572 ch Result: 298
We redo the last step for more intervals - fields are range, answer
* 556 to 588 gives 292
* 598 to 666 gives 307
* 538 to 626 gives 294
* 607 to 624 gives 293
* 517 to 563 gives 289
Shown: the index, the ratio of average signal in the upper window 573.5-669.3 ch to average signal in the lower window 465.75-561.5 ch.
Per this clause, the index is 1.05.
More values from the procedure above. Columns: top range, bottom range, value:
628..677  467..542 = 1.14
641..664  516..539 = 1.19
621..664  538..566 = 1.04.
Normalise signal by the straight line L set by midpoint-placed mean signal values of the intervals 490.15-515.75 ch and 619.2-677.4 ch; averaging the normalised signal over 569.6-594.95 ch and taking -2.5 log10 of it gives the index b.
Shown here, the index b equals 0.10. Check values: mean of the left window 299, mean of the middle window 285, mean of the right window 323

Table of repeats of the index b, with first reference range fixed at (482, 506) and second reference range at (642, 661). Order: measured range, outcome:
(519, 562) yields 0.04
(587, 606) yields 0.09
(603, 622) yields 0.08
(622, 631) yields 0.06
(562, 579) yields 0.04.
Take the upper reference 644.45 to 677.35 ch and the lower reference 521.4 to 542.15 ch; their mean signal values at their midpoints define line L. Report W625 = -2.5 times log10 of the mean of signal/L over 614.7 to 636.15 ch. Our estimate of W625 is 0.08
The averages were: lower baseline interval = 277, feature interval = 298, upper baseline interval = 338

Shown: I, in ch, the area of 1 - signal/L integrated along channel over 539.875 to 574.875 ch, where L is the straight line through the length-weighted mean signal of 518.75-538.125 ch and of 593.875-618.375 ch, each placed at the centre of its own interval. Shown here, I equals -2.8 ch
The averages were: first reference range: 271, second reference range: 292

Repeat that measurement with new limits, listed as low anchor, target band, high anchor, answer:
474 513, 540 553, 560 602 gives -0.6 ch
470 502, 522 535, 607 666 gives 0.9 ch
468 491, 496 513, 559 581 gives -1.2 ch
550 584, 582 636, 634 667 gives 3.4 ch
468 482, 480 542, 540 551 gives 0.3 ch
